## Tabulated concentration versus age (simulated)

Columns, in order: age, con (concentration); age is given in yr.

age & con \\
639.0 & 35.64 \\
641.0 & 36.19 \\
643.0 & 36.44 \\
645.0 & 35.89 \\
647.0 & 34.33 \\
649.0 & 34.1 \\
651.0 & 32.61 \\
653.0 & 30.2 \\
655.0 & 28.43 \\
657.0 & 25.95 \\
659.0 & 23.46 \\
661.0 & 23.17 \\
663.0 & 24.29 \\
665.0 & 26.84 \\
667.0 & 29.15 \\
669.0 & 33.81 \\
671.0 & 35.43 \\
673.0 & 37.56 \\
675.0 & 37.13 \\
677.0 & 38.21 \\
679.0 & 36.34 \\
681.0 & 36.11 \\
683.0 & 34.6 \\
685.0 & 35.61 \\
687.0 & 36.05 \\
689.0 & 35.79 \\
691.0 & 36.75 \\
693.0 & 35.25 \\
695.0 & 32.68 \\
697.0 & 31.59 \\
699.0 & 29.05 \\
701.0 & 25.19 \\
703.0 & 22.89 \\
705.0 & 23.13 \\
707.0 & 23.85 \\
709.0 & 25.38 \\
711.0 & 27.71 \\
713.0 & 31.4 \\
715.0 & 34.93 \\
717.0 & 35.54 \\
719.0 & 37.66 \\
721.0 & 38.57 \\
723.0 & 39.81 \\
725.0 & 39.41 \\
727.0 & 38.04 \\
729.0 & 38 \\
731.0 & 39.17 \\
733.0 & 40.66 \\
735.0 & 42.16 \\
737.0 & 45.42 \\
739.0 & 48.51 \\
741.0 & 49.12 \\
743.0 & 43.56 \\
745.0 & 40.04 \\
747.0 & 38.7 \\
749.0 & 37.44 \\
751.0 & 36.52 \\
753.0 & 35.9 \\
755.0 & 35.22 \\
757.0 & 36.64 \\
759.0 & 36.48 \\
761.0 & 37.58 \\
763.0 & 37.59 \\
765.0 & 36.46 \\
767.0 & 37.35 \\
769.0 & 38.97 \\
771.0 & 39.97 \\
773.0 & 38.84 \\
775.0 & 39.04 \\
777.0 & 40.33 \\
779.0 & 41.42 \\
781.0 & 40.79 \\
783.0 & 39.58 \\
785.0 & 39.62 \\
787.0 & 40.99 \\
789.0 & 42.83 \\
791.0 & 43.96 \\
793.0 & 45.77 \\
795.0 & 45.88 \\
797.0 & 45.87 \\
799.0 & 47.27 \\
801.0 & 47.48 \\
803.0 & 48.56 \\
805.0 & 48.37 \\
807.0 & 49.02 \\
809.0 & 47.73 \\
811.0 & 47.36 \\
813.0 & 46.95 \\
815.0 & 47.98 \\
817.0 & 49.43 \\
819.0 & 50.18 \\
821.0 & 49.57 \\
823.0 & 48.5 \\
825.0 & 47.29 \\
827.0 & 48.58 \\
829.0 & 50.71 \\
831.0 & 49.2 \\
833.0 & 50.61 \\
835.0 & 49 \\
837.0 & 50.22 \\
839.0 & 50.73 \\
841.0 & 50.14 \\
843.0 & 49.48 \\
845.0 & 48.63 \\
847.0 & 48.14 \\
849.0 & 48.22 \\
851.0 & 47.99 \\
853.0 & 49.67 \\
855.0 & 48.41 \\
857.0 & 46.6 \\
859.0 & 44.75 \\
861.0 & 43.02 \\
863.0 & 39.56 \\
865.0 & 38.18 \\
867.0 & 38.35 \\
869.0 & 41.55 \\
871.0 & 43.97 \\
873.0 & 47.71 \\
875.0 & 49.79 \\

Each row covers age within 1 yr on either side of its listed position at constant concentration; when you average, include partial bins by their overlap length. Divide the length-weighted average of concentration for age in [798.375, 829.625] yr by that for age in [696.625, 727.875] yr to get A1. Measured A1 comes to 1.54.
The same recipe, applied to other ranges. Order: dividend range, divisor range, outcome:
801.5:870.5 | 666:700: 1.36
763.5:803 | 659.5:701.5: 1.27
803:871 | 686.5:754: 1.32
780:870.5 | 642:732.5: 1.42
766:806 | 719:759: 1.07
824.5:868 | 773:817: 1.06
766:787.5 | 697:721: 1.35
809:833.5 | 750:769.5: 1.32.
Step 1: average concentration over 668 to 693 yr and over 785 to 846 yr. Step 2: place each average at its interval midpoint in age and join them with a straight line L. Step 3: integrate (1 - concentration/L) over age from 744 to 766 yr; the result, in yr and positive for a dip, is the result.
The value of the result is 2.8 yr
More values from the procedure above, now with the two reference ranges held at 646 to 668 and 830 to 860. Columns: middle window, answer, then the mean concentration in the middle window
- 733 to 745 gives -2.4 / 44.9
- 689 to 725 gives 2.4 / 31.6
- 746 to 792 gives 2.0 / 38.8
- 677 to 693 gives -2.3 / 36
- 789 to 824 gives -2.3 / 47.5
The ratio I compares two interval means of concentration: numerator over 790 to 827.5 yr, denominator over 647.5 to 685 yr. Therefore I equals 1.5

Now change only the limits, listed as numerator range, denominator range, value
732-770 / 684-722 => 1.26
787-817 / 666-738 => 1.36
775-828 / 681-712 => 1.50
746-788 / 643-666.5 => 1.31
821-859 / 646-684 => 1.54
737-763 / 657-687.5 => 1.23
